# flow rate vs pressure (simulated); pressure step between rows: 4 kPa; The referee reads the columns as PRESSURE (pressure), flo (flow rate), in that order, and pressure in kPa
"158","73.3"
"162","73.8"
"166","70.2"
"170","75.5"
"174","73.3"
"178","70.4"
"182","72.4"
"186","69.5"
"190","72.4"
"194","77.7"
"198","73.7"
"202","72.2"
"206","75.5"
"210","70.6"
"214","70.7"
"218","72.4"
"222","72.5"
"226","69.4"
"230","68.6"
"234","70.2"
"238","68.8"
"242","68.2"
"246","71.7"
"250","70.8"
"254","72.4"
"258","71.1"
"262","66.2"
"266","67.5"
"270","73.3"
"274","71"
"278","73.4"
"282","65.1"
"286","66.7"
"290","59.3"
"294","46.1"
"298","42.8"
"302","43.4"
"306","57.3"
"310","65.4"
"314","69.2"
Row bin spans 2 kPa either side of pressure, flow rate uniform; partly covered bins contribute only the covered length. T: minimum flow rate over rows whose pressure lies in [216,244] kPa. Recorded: 68.2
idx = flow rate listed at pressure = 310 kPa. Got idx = 65.4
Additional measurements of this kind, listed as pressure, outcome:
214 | 70.7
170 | 75.5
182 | 72.4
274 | 71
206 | 75.5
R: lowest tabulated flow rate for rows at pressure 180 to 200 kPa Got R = 69.5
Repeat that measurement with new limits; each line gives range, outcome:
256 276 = 66.2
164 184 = 70.2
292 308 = 42.8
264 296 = 46.1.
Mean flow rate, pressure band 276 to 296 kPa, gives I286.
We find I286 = 62.1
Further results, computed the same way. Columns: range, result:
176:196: 72.5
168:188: 72.2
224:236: 69.4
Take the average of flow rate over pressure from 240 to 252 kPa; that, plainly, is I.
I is 70.2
